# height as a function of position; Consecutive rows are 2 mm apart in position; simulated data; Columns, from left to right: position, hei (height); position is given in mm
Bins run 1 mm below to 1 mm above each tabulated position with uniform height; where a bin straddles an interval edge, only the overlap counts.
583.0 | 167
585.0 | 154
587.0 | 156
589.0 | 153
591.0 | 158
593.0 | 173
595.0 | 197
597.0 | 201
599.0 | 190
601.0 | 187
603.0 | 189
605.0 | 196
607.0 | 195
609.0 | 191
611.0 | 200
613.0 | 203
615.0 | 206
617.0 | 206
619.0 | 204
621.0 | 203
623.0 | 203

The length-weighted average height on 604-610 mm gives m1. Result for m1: 194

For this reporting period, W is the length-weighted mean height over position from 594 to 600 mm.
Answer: 196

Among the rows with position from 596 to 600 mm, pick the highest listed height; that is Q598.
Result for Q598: 201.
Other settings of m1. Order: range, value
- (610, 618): 204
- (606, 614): 197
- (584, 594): 159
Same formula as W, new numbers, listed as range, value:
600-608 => 192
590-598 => 182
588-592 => 156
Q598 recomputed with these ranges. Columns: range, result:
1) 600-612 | 200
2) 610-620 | 206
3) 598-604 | 190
